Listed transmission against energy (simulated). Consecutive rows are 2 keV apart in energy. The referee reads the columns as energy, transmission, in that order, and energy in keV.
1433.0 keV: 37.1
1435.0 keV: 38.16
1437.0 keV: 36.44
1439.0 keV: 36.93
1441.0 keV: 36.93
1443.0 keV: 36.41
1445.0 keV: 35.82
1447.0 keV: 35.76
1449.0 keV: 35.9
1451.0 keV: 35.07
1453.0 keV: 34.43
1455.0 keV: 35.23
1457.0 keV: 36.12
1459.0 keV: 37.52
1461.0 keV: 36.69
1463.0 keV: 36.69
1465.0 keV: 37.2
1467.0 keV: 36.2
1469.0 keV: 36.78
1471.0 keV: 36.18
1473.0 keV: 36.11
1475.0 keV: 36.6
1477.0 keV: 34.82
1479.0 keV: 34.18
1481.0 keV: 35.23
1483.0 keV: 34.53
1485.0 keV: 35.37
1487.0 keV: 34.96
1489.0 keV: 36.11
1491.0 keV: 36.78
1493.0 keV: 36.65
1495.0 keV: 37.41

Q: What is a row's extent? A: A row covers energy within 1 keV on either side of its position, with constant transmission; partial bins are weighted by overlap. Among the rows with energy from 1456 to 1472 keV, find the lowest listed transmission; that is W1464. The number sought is 36.12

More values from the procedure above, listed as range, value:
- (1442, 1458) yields 34.43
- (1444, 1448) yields 35.76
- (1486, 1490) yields 34.96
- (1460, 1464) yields 36.69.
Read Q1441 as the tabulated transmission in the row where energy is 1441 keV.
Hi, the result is 36.93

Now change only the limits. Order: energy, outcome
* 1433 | 37.1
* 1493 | 36.65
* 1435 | 38.16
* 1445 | 35.82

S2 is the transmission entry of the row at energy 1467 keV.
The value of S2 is 36.2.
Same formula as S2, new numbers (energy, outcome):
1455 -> 35.23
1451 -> 35.07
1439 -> 36.93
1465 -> 37.2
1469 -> 36.78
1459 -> 37.52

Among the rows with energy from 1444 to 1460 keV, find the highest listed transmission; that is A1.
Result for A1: 37.52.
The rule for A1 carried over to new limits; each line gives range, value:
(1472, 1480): 36.6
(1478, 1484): 35.23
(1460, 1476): 37.2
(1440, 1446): 36.93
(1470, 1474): 36.18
